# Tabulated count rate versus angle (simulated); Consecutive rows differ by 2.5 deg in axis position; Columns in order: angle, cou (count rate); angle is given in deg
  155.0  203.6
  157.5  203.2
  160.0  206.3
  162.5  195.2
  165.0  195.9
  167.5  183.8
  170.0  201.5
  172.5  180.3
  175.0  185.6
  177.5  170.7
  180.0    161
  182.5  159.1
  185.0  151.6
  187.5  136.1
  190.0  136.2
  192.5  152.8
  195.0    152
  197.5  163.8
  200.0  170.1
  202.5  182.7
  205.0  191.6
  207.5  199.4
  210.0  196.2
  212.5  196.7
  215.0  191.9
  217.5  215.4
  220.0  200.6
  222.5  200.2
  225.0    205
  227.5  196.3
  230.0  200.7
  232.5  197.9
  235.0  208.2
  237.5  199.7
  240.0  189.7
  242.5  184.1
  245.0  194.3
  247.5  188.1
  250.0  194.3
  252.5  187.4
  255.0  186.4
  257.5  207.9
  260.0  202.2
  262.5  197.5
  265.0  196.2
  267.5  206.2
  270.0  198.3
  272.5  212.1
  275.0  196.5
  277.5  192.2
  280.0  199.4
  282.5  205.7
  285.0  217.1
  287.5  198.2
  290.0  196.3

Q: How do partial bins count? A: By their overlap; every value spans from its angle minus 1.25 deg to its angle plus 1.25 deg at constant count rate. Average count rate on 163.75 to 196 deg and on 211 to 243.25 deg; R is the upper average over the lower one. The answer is 1.19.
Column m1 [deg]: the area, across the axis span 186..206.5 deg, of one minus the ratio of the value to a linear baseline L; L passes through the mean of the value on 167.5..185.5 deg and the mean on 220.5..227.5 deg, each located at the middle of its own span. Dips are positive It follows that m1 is 2.7 deg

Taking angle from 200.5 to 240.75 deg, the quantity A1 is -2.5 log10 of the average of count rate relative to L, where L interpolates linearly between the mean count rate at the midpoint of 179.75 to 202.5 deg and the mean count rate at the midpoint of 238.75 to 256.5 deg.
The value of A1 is -0.147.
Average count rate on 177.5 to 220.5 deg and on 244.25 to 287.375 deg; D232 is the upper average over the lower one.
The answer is 1.15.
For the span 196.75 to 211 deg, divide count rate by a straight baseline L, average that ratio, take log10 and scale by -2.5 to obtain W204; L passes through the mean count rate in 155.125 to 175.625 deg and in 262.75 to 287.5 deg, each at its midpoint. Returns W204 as 0.07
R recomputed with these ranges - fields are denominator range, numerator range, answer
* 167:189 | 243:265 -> 1.15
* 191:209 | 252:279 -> 1.15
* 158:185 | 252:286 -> 1.10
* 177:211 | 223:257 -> 1.18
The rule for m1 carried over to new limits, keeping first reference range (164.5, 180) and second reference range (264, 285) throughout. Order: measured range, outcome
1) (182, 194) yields 2.58 deg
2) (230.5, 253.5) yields 0.24 deg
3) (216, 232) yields -0.80 deg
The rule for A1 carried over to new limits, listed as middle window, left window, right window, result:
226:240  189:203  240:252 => -0.10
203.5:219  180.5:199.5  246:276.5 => -0.20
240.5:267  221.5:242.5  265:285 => 0.04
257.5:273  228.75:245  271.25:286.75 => 0.00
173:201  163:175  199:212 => 0.19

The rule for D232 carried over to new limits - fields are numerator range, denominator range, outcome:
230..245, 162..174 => 1.03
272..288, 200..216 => 1.06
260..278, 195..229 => 1.05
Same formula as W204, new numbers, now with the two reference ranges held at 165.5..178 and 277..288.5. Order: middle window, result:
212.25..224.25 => -0.05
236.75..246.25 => 0.03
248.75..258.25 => 0.03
